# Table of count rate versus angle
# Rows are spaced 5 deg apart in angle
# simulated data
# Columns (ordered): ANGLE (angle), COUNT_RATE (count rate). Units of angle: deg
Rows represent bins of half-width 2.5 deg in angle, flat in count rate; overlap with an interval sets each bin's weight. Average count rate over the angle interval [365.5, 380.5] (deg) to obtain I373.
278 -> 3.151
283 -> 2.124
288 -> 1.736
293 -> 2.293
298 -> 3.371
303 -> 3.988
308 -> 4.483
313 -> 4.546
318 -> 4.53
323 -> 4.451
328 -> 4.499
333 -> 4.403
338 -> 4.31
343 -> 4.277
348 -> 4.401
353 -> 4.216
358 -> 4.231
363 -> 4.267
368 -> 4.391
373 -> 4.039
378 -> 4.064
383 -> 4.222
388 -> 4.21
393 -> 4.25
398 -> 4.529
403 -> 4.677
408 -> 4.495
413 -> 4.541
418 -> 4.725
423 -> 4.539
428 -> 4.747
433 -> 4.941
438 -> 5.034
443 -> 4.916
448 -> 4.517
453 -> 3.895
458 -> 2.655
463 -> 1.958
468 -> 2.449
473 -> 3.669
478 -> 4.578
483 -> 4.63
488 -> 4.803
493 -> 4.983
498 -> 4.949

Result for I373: 4.16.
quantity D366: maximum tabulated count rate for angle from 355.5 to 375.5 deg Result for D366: 4.391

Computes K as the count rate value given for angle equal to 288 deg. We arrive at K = 1.736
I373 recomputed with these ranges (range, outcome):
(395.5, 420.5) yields 4.59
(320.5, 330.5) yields 4.47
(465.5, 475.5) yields 3.06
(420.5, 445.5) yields 4.84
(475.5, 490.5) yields 4.67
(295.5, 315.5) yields 4.1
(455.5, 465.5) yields 2.31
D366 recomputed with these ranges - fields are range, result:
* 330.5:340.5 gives 4.403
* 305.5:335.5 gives 4.546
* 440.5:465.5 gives 4.916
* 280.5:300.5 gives 3.371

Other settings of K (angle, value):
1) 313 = 4.546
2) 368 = 4.391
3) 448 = 4.517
